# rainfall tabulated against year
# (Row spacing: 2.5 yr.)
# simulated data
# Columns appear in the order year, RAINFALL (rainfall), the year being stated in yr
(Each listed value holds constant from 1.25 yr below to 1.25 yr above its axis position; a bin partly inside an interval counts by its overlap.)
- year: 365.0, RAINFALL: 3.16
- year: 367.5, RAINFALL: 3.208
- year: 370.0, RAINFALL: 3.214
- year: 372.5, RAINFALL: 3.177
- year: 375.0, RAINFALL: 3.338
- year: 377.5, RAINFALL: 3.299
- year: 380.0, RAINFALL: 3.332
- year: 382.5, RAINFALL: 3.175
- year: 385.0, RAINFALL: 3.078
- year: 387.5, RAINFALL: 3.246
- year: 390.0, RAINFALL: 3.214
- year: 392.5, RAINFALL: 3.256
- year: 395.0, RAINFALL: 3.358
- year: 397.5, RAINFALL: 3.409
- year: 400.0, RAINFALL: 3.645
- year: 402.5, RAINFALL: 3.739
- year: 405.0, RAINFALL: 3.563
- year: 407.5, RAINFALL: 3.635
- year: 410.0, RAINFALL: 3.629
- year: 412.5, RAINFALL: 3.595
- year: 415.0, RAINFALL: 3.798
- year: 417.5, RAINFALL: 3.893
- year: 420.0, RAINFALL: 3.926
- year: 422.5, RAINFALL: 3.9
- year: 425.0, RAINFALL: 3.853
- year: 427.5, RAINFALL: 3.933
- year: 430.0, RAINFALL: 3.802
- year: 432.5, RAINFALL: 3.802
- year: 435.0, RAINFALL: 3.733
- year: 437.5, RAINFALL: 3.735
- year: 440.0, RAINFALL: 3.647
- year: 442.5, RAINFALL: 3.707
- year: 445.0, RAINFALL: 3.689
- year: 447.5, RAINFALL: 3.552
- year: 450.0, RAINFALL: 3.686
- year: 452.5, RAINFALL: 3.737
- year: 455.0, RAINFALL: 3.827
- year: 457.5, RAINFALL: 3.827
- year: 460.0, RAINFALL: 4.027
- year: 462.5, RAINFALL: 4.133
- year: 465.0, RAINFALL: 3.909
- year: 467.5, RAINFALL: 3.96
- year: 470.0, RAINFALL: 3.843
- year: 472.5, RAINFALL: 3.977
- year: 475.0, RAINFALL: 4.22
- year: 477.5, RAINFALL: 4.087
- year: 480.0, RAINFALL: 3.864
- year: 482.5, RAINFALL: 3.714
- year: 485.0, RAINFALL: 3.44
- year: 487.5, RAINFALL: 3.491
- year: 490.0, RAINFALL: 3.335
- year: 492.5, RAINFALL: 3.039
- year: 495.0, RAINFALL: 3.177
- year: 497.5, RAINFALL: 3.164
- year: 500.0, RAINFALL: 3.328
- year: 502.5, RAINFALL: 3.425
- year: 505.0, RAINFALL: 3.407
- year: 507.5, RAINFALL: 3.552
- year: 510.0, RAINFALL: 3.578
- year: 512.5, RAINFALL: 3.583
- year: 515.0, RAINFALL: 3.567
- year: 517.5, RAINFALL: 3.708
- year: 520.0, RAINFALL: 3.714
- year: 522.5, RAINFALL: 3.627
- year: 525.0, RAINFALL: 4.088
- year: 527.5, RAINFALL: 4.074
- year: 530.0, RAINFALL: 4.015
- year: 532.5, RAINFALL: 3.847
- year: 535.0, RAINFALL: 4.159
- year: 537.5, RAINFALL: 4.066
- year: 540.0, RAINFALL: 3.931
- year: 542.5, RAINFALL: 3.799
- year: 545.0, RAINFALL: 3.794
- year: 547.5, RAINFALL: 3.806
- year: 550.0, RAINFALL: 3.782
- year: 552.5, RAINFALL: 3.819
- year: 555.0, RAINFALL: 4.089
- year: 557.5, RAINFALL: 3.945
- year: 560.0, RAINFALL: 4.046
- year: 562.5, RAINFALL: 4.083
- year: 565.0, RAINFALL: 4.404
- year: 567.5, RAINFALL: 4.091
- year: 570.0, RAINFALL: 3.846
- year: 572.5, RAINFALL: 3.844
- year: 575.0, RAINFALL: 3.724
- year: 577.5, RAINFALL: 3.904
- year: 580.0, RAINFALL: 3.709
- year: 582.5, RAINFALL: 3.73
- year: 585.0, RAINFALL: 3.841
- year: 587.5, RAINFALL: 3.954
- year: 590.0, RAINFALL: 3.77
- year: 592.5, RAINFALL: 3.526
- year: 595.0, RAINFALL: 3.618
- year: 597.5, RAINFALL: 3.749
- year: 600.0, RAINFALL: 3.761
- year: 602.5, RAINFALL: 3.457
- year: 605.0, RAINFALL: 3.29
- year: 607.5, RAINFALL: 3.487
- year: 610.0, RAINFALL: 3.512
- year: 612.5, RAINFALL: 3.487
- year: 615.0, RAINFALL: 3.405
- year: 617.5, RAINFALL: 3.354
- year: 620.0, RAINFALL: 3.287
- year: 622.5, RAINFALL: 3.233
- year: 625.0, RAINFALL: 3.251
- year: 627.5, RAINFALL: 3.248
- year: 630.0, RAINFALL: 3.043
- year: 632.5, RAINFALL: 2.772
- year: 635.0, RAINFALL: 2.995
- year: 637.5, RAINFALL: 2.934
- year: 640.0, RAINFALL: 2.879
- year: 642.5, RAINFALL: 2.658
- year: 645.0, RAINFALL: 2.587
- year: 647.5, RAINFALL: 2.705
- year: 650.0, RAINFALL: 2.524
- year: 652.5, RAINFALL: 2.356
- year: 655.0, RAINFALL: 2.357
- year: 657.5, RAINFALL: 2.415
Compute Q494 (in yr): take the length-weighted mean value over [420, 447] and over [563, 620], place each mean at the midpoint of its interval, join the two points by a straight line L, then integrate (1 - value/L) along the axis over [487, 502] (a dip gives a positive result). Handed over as 2.0 yr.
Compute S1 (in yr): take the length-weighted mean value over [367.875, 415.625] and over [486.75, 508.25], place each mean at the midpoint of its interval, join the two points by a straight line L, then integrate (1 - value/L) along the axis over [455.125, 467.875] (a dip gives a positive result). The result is -2.4 yr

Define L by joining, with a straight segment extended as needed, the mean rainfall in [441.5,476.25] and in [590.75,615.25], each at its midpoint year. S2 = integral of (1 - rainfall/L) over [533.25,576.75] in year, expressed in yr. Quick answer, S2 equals -3.64 yr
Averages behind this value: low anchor 3.86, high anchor 3.54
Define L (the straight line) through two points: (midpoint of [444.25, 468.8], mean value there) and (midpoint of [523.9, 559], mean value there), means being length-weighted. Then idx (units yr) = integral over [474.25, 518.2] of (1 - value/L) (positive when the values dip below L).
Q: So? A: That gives 4.1 yr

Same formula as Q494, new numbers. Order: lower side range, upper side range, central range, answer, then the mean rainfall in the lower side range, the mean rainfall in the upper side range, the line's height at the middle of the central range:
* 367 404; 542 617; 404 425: -2.3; 3.32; 3.77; 3.38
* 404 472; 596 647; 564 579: -2.6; 3.79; 3.21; 3.37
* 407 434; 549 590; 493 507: 2.0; 3.8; 3.92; 3.87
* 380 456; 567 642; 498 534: -1.3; 3.62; 3.48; 3.54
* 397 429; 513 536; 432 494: 0.6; 3.74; 3.85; 3.79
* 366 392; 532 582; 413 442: -3.3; 3.23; 3.93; 3.42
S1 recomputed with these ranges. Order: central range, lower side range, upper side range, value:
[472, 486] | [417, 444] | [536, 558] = -0.2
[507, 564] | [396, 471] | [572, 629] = -3.4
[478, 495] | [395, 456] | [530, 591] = 1.4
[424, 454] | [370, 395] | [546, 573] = -2.3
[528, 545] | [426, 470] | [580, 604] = -1.0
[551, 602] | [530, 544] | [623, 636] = -4.1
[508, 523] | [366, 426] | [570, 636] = -0.6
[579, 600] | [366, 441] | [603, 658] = -4.3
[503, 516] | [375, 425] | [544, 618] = 0.5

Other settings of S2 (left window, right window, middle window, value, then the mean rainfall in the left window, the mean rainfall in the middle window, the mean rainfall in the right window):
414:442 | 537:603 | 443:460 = 0.4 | 3.82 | 3.74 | 3.86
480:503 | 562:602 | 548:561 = -0.8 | 3.37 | 3.93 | 3.84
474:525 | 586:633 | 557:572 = -2.5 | 3.56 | 4.06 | 3.44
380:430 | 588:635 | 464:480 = -2.2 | 3.57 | 3.99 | 3.4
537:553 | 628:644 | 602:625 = -1.8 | 3.85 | 3.38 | 2.89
